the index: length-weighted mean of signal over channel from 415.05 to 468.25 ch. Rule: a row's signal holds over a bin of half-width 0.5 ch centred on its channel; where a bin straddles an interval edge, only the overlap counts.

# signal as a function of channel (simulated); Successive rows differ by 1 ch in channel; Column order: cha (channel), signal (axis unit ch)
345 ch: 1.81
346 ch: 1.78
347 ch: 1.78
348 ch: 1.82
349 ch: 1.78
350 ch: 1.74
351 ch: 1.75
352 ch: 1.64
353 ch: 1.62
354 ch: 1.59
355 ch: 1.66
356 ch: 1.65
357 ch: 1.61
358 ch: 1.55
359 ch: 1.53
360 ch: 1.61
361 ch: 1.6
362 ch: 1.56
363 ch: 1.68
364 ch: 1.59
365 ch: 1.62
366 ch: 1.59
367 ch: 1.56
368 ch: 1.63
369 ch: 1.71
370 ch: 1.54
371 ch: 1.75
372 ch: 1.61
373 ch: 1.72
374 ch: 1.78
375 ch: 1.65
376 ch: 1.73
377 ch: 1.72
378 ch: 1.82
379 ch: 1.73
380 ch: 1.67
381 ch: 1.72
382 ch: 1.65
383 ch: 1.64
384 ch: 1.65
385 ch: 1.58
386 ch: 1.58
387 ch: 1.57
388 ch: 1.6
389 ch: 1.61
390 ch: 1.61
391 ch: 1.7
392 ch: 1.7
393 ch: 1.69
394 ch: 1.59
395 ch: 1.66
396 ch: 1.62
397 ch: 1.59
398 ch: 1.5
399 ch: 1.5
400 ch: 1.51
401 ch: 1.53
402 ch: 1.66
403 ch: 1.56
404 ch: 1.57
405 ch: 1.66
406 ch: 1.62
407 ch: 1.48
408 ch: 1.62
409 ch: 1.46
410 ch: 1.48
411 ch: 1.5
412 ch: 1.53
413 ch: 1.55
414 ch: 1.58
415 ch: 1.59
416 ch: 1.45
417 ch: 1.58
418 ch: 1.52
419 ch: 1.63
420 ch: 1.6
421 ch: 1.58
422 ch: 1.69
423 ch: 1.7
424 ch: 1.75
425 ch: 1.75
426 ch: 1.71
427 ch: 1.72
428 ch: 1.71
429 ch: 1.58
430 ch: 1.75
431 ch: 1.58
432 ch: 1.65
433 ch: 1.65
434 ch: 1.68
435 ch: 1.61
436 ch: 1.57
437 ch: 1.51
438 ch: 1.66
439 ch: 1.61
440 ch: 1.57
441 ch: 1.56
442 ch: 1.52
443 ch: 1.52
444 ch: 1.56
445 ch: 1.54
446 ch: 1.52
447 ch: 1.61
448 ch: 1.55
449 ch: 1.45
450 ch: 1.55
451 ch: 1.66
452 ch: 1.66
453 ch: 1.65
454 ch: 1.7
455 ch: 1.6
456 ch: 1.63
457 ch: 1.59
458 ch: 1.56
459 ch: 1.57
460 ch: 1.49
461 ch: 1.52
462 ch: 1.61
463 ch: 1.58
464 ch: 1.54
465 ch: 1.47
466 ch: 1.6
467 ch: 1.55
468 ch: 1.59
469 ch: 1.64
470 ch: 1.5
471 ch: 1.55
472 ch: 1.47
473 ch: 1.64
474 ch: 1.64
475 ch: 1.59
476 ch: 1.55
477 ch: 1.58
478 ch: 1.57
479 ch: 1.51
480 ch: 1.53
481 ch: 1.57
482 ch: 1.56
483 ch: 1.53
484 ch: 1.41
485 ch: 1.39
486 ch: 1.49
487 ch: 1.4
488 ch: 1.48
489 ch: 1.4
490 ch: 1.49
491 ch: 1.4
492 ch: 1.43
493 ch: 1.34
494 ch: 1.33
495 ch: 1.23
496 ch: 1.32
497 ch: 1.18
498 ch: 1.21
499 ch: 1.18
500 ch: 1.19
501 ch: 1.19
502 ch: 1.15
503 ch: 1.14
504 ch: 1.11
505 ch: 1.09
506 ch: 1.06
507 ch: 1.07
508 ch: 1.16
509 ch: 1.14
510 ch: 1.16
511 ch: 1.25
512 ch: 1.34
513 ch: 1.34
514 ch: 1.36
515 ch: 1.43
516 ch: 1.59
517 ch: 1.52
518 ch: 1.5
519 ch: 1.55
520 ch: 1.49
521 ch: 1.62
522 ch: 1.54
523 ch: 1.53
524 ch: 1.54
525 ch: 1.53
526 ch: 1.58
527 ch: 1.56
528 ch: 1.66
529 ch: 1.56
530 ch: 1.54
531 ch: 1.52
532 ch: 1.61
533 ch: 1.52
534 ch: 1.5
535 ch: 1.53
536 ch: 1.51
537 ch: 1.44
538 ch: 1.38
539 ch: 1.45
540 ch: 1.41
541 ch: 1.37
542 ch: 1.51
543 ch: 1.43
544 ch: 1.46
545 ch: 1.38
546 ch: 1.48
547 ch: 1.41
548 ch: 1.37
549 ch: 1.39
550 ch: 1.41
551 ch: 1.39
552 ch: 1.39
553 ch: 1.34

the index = 1.6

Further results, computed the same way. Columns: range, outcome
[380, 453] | 1.6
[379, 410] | 1.6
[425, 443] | 1.63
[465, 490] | 1.53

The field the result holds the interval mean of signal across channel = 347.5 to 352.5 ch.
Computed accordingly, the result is 1.75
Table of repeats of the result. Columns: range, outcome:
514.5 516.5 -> 1.51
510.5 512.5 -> 1.29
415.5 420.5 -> 1.56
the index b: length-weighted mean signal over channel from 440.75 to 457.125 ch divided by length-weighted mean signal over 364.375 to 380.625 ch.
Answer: 0.94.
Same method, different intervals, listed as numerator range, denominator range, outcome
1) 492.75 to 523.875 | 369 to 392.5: 0.78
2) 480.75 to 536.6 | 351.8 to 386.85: 0.85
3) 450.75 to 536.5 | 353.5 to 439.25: 0.90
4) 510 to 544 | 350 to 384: 0.90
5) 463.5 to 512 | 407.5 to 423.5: 0.89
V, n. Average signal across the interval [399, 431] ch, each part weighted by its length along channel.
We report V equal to 1.6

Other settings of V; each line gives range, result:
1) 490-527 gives 1.33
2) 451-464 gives 1.6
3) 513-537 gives 1.53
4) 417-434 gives 1.66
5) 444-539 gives 1.46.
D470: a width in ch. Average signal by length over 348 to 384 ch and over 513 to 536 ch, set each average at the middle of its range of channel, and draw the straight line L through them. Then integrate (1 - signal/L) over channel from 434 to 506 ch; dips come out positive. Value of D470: 4.2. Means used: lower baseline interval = 1.66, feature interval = 1.48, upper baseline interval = 1.53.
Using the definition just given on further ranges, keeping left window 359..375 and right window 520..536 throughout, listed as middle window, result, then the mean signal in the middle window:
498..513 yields 3.81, 1.17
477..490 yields 0.70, 1.49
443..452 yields 0.19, 1.56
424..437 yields -0.48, 1.66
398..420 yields 0.83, 1.55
